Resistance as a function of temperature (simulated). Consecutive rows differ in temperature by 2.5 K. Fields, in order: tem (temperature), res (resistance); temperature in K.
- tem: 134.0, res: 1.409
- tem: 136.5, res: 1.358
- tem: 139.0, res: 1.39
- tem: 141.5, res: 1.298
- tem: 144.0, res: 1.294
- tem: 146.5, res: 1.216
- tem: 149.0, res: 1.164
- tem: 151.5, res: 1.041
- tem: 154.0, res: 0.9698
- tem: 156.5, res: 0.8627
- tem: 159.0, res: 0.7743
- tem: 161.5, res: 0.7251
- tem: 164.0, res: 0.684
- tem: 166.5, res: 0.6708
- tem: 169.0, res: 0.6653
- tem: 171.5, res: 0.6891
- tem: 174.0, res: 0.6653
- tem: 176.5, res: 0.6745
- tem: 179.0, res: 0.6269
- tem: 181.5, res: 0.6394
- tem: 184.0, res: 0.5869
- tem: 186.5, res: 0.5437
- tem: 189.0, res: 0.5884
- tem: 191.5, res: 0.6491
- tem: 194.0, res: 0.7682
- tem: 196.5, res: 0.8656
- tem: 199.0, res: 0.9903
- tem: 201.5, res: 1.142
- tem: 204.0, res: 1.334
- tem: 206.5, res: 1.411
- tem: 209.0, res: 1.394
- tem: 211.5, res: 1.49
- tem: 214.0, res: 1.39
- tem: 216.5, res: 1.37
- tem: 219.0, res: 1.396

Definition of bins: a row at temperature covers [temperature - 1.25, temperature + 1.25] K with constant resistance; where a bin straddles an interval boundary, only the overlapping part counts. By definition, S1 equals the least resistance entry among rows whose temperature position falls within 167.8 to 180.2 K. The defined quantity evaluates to 0.6269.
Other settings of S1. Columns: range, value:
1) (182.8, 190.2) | 0.5437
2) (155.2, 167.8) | 0.6708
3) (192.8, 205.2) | 0.7682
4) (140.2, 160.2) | 0.7743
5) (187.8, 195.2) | 0.5884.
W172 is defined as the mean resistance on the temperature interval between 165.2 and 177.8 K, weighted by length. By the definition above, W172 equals 0.673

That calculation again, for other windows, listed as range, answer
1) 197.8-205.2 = 1.16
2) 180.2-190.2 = 0.59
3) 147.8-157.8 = 1.01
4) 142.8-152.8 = 1.18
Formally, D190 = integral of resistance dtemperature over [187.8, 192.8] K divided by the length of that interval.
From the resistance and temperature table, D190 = 0.621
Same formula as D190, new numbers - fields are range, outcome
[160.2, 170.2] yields 0.687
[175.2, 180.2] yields 0.651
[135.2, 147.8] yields 1.31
